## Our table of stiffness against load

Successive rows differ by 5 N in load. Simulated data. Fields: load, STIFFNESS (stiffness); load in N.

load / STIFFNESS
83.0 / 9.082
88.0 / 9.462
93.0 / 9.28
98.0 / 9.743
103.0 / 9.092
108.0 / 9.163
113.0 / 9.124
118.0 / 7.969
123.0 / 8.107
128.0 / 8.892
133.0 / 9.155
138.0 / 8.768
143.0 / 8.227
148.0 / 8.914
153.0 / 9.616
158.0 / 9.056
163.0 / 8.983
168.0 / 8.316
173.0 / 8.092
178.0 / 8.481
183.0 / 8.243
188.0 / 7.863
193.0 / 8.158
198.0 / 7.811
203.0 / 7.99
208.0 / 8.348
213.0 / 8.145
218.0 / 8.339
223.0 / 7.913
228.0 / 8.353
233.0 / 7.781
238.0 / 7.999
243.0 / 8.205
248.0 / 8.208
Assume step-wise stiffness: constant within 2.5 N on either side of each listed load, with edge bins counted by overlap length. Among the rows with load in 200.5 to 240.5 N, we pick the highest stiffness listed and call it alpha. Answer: 8.353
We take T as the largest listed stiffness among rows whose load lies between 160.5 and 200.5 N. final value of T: 8.983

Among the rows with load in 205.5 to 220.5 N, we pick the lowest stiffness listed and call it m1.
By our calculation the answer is 8.145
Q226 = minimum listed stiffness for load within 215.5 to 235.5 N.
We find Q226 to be 7.781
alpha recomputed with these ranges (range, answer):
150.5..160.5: 9.616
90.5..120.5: 9.743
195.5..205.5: 7.99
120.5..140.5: 9.155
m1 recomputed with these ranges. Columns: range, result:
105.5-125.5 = 7.969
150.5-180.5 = 8.092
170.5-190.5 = 7.863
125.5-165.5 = 8.227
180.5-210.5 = 7.811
